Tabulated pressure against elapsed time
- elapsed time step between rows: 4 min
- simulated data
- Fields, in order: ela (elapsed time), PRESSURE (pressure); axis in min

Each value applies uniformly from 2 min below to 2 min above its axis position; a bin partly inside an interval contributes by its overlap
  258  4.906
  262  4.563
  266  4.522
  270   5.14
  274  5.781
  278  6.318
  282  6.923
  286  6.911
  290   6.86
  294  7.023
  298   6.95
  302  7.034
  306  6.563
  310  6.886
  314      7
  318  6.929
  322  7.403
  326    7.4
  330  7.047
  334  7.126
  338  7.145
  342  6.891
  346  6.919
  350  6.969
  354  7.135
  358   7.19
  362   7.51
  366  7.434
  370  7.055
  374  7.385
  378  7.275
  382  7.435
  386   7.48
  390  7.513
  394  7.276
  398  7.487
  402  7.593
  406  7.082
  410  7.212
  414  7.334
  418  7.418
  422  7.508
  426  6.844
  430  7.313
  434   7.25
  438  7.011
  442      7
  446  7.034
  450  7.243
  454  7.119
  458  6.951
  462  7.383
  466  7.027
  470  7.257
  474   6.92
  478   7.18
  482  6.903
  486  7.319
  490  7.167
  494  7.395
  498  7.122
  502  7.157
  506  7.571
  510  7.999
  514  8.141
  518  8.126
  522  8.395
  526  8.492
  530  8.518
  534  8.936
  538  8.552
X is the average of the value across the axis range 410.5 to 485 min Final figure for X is 7.15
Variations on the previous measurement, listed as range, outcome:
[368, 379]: 7.24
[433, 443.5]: 7.08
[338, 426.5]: 7.27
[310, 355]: 7.08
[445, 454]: 7.15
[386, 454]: 7.26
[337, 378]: 7.17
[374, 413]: 7.37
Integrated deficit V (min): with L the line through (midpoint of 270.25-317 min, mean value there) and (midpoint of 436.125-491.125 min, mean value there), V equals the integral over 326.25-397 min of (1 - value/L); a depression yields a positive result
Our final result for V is -3.8 min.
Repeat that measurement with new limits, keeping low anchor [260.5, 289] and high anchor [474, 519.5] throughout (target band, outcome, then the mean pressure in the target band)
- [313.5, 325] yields -1.9 min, 7.15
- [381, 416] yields -3.5 min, 7.38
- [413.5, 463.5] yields -1.3 min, 7.18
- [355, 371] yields -2.1 min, 7.3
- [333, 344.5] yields -1.4 min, 7.04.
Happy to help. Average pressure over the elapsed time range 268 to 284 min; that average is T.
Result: 6.04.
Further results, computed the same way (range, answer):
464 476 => 7.07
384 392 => 7.5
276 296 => 6.81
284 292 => 6.89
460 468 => 7.21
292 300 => 6.99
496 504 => 7.14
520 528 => 8.44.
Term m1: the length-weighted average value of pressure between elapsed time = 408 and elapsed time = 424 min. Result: 7.37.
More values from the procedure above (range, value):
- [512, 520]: 8.13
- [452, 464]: 7.15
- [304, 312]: 6.72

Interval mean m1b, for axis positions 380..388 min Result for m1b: 7.46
